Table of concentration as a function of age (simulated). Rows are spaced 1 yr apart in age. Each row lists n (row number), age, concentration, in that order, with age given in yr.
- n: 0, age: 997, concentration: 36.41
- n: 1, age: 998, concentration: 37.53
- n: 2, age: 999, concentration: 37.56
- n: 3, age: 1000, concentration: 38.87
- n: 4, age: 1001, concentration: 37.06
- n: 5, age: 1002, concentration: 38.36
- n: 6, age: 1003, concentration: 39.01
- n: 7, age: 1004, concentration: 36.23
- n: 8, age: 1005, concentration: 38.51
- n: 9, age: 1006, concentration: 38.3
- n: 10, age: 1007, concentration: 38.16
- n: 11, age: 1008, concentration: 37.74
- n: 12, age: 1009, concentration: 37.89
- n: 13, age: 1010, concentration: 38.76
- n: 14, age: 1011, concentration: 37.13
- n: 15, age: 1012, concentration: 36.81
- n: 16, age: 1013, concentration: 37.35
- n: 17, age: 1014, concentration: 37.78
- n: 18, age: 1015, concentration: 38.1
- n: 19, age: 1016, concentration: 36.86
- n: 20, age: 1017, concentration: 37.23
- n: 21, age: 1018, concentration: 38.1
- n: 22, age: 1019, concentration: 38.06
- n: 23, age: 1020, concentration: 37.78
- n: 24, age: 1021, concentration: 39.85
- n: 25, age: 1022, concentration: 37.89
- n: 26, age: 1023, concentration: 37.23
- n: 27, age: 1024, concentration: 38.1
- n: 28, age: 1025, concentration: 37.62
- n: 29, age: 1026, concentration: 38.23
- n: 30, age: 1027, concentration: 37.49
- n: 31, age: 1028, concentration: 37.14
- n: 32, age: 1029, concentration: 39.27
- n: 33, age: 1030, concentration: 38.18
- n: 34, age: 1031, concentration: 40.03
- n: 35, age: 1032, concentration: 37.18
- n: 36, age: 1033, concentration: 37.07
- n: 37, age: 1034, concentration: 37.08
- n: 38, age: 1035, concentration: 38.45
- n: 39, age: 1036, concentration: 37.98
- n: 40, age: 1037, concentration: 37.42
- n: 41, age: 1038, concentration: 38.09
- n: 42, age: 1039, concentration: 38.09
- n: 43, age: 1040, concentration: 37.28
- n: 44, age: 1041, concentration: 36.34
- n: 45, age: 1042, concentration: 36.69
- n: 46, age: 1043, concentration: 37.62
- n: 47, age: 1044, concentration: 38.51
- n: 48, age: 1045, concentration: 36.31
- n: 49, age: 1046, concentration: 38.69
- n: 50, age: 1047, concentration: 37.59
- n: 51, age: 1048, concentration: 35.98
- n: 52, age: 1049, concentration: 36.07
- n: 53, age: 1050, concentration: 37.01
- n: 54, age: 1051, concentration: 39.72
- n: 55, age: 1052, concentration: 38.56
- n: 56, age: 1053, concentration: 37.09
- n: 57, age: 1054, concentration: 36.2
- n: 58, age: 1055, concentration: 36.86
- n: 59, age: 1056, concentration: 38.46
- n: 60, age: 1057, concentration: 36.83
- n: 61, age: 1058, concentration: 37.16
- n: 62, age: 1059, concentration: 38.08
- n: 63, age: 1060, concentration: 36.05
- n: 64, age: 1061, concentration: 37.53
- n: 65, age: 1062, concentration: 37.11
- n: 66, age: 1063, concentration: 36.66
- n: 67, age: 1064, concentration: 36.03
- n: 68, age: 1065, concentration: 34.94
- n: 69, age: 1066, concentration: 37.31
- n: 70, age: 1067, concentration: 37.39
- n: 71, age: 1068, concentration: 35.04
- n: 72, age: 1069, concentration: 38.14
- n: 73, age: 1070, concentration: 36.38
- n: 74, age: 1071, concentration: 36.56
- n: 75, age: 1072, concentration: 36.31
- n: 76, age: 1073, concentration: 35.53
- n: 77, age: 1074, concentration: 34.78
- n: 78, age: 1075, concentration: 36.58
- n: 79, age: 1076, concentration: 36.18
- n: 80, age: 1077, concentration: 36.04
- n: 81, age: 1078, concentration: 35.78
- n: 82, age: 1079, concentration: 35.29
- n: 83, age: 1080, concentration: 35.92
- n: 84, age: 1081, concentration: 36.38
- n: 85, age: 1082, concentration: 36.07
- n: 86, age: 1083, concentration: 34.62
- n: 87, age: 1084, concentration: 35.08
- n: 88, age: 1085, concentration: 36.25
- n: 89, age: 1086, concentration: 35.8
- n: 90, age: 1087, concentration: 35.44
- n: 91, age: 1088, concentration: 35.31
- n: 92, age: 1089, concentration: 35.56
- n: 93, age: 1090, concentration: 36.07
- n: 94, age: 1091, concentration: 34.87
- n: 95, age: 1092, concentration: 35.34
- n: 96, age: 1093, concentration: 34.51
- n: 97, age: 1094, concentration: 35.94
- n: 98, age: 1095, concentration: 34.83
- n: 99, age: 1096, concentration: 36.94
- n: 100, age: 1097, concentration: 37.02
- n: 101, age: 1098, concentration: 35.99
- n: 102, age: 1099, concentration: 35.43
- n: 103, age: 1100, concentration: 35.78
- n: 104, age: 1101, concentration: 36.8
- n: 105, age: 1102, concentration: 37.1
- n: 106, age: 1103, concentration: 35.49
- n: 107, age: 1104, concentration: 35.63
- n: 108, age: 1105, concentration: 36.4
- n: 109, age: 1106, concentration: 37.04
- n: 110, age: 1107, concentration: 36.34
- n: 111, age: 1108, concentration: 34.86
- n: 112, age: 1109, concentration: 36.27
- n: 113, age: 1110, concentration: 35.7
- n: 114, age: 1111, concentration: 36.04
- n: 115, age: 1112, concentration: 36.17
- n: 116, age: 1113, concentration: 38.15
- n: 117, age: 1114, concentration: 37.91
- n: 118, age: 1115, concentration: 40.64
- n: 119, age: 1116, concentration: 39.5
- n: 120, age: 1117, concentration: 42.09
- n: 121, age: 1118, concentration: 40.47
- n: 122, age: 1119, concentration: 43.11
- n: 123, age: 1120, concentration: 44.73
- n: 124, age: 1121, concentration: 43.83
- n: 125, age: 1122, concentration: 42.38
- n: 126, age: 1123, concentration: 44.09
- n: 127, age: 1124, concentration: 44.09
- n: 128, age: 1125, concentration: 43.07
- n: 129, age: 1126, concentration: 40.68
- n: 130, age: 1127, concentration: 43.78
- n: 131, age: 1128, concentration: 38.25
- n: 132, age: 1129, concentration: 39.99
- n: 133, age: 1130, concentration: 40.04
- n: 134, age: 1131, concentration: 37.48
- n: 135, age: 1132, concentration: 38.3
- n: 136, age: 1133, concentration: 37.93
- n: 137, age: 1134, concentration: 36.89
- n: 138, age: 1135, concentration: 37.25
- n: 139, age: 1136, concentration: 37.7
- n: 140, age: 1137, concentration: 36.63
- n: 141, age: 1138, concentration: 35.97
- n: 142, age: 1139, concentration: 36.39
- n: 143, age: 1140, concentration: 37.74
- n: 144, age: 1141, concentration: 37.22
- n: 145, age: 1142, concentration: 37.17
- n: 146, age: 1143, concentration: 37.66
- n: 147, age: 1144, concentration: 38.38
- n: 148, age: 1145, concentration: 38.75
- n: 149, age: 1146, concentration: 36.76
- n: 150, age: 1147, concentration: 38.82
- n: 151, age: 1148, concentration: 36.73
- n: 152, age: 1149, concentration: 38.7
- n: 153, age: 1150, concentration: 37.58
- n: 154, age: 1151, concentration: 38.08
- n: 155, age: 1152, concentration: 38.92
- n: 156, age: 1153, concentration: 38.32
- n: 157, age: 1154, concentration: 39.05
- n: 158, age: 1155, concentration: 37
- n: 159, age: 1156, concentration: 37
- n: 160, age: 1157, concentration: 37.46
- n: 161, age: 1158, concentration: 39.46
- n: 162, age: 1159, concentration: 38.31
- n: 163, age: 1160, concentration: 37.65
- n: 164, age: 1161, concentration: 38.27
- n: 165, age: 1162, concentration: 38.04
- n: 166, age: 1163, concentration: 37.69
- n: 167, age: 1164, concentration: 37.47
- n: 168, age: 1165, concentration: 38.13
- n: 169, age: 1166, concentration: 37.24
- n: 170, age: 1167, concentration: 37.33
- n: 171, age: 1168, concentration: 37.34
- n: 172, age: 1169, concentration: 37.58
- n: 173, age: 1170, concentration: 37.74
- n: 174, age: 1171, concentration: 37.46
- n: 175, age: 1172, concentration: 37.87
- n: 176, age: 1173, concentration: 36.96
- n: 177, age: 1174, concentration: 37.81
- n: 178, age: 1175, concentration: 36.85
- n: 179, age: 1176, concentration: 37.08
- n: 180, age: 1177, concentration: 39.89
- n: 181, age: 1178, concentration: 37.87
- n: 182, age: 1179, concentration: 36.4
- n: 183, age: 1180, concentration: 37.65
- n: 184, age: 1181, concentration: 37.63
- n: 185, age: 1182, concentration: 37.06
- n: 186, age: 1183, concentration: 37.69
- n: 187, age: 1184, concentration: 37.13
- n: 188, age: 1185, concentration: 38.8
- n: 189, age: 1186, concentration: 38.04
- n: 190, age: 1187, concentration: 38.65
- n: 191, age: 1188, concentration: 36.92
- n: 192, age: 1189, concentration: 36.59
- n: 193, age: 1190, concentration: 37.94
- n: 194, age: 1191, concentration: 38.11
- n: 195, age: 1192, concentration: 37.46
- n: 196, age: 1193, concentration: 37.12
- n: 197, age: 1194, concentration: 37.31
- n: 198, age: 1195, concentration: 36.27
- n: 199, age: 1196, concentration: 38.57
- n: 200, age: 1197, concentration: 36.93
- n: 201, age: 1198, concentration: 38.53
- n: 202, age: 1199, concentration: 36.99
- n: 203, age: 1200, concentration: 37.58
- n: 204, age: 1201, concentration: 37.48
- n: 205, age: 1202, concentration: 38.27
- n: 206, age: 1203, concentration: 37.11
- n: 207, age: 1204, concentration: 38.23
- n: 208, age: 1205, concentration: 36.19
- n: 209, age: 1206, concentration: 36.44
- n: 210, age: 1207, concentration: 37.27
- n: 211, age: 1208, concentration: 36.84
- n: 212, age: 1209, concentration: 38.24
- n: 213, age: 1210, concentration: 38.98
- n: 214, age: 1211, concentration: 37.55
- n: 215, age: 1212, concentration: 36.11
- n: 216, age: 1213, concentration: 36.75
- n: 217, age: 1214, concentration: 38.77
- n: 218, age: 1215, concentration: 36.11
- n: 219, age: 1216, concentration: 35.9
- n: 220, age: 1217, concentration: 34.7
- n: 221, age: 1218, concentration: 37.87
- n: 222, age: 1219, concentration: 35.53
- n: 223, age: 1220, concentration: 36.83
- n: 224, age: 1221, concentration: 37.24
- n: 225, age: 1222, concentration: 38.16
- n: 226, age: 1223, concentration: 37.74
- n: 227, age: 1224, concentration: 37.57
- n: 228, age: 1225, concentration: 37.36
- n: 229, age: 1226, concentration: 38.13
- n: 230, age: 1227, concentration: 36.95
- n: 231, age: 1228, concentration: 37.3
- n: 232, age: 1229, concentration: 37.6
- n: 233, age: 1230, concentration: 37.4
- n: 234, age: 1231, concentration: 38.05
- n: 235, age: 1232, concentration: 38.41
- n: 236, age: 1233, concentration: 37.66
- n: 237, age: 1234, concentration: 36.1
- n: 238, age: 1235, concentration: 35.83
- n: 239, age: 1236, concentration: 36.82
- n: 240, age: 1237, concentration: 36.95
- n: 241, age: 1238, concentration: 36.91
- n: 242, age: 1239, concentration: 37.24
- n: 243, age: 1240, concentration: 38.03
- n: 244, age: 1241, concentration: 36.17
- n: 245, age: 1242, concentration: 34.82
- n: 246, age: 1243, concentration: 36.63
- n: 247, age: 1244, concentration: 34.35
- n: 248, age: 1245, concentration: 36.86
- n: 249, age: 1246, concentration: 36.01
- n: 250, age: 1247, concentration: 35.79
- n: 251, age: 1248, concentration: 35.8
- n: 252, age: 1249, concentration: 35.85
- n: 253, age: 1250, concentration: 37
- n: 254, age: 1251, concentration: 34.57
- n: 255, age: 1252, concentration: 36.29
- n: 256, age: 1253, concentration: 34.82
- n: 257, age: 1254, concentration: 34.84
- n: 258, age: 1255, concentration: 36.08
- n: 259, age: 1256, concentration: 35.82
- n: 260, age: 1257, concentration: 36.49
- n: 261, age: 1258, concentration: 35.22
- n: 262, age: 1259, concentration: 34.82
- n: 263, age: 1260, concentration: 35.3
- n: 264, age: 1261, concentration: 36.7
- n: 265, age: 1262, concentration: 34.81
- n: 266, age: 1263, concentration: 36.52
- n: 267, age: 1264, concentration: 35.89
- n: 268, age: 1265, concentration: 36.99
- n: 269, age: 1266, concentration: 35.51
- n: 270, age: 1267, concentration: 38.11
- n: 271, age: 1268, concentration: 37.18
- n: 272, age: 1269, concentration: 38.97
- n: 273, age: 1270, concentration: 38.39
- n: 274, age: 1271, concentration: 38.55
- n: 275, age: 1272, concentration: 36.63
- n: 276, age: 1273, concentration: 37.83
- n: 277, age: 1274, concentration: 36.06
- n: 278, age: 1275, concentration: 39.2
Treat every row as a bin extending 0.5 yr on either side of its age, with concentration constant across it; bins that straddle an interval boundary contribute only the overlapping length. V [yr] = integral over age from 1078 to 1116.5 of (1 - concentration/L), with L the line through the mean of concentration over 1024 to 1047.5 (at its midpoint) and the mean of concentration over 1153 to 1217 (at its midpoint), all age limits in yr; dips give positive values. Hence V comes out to 1.54 yr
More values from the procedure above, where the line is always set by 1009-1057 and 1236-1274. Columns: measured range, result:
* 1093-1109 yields 0.5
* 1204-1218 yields -0.1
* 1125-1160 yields -1.1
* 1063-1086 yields 0.9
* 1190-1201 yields -0.2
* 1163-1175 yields -0.2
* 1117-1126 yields -1.4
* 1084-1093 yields 0.4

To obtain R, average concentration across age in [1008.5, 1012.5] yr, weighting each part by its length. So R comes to 37.6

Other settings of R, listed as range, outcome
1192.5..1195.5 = 36.9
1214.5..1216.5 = 36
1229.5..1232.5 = 38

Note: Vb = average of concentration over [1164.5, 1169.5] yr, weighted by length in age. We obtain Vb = 37.5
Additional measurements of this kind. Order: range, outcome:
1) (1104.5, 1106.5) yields 36.7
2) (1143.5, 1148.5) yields 37.9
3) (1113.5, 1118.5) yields 40.1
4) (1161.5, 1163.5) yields 37.9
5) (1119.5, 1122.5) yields 43.6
